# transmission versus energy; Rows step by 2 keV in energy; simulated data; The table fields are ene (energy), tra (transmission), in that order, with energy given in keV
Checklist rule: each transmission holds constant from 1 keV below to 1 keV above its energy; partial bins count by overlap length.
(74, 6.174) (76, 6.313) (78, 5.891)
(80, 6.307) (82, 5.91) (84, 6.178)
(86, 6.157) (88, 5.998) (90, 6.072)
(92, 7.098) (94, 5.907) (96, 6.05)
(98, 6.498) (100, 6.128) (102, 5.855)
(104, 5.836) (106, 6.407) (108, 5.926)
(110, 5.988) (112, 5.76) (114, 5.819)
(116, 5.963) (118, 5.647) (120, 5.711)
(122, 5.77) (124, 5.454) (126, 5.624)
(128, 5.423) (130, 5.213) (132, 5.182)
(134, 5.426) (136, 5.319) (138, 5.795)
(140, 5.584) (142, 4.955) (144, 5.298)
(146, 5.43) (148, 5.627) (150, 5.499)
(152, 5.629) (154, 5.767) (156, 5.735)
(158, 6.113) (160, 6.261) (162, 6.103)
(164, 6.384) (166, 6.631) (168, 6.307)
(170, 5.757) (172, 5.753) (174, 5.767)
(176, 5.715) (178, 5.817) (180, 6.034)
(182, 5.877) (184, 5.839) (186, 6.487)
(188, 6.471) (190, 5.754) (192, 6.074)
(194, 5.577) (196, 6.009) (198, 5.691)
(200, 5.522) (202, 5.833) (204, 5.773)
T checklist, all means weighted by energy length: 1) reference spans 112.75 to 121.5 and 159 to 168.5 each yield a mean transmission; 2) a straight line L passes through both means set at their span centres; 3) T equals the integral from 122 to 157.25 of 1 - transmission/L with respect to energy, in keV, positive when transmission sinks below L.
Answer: 3.3 keV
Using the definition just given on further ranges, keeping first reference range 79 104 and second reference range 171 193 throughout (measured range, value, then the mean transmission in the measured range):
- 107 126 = 1.05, 5.77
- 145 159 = 0.80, 5.69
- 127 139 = 1.34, 5.39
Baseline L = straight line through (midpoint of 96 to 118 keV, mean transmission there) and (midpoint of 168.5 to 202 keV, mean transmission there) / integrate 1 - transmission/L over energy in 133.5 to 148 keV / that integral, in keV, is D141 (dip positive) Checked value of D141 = 1.3 keV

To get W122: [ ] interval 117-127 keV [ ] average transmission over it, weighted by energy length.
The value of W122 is 5.64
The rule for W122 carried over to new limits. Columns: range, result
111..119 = 5.8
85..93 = 6.33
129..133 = 5.2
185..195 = 6.07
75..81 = 6.17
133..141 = 5.53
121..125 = 5.61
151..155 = 5.7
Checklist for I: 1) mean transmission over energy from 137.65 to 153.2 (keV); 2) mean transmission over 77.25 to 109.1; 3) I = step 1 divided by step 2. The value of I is 0.89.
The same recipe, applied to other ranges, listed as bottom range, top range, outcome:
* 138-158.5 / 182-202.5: 1.07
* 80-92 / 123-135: 0.87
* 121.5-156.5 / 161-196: 1.10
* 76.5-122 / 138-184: 0.96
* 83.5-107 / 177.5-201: 0.96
